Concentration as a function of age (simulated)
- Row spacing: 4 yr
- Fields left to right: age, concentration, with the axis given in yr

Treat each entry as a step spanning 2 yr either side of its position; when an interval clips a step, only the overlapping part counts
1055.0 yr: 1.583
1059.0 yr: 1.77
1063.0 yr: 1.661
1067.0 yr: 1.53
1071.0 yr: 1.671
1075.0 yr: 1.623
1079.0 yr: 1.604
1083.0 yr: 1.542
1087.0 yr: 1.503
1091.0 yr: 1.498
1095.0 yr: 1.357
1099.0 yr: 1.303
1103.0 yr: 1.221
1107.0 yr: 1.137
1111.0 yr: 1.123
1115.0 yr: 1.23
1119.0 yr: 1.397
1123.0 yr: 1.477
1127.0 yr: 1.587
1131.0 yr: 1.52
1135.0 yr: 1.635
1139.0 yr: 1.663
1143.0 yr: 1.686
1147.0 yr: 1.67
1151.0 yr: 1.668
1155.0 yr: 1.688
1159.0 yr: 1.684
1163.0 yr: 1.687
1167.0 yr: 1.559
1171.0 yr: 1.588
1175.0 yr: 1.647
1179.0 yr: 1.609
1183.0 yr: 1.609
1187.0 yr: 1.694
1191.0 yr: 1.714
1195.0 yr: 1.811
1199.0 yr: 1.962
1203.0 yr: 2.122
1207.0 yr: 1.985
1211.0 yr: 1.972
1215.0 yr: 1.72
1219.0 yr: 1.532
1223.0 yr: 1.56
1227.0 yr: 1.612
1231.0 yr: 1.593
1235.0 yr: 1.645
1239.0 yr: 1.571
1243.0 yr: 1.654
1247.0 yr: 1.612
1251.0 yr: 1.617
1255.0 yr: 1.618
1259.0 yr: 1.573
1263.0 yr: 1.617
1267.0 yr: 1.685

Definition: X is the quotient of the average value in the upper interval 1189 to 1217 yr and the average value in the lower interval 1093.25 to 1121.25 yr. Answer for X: 1.51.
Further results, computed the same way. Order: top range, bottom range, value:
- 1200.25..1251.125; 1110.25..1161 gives 1.11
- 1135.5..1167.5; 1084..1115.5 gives 1.27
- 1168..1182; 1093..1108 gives 1.28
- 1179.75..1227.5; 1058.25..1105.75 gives 1.17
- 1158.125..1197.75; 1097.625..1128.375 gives 1.28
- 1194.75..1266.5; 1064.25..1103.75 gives 1.14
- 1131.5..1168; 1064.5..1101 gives 1.09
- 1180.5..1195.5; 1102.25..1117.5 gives 1.43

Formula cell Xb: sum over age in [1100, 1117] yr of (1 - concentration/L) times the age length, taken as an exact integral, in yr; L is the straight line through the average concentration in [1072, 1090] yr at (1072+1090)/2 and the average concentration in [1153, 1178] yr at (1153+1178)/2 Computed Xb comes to 4.4 yr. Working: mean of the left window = 1.57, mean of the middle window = 1.19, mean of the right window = 1.64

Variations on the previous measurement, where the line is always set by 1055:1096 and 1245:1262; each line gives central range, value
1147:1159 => -0.6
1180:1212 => -5.0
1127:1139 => 0.0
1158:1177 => -0.4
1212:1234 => -0.3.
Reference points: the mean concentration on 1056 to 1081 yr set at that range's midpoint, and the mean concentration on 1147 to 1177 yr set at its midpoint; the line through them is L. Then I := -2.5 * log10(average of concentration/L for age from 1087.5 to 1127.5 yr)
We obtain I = 0.23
